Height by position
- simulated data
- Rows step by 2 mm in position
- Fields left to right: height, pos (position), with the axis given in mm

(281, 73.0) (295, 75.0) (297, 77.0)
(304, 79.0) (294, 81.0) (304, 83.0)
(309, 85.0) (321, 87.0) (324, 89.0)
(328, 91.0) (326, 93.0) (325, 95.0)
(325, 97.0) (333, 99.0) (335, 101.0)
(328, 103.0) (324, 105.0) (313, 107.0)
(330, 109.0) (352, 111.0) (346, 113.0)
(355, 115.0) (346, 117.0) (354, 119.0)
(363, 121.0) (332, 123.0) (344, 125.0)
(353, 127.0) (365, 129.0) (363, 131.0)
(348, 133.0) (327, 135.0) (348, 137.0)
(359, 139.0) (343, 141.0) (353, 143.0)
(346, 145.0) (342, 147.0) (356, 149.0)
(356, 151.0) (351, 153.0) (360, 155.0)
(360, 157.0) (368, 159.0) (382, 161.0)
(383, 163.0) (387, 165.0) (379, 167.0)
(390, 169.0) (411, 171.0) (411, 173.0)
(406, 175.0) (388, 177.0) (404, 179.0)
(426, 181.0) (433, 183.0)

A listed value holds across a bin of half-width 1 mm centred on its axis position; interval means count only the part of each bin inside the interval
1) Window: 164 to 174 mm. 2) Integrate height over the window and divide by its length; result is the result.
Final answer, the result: 396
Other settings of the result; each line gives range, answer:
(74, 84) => 299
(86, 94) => 325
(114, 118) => 350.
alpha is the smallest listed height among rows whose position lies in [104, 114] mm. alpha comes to 313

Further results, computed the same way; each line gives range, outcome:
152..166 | 351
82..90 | 304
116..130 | 332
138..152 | 342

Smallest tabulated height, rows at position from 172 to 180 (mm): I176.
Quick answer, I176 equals 388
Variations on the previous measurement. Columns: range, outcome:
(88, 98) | 324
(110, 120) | 346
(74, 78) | 295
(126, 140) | 327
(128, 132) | 363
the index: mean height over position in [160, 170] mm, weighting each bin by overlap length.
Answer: 384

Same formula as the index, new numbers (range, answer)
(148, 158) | 357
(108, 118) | 346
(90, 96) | 326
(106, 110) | 322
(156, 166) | 376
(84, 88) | 315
